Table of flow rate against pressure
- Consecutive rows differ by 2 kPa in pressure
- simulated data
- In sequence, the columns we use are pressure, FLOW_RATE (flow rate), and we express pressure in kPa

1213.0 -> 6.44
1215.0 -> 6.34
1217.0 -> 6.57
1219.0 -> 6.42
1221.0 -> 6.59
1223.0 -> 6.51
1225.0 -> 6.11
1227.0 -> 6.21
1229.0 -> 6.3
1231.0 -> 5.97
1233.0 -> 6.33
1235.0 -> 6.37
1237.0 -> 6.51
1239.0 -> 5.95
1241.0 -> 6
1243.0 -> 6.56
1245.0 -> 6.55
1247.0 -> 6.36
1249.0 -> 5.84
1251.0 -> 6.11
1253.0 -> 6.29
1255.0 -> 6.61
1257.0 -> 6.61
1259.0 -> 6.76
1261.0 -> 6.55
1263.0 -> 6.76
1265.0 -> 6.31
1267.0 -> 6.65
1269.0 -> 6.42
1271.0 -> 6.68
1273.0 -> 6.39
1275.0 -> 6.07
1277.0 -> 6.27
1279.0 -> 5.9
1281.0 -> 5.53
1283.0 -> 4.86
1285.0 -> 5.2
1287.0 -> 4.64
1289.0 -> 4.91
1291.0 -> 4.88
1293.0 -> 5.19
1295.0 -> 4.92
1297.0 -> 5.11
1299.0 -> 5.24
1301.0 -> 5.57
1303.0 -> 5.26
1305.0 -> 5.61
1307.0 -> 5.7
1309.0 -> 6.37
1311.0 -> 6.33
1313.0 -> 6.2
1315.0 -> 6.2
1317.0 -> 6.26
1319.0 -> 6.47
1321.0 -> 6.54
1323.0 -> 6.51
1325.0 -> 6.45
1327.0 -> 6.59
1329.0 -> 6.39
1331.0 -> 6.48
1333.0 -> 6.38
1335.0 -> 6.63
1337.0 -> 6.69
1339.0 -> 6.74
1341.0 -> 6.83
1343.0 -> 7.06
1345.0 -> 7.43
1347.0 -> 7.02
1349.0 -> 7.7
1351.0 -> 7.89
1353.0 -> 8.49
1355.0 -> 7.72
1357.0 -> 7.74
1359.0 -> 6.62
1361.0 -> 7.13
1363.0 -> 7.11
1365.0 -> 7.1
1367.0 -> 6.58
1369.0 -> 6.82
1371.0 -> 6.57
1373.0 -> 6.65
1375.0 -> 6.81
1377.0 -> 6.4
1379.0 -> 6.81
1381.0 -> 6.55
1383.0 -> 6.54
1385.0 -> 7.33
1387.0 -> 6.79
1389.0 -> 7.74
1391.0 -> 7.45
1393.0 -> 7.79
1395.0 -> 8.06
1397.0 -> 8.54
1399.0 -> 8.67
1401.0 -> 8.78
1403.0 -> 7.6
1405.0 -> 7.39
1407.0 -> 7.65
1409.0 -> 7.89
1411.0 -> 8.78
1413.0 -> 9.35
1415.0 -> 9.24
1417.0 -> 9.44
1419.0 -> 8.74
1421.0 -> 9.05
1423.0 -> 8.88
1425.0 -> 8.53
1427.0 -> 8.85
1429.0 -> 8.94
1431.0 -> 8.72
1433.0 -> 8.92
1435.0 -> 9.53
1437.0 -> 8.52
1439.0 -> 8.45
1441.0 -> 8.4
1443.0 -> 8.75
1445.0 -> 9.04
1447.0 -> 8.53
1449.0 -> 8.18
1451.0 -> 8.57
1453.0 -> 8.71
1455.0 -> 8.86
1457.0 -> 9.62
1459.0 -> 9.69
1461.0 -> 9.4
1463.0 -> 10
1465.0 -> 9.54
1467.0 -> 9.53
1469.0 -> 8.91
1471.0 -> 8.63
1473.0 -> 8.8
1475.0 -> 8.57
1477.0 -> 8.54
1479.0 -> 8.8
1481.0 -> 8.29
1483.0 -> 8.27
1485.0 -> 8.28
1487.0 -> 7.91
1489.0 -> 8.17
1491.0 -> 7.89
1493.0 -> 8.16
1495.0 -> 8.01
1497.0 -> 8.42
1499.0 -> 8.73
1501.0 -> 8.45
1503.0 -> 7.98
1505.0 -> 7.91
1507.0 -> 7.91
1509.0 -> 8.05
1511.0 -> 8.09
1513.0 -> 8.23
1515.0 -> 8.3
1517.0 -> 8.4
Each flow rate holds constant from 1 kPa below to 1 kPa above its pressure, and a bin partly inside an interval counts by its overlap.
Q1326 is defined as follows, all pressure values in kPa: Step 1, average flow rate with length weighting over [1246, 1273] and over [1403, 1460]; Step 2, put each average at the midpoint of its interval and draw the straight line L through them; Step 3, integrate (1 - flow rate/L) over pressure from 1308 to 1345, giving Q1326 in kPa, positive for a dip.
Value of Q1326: 4.1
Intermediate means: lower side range 6.46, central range 6.53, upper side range 8.74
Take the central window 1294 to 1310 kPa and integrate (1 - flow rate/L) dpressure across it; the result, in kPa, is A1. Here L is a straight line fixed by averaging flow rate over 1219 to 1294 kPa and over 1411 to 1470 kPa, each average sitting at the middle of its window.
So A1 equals 3.17 kPa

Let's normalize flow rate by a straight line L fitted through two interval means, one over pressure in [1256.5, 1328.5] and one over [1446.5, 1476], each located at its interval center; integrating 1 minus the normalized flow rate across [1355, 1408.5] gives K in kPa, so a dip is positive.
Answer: 2.1 kPa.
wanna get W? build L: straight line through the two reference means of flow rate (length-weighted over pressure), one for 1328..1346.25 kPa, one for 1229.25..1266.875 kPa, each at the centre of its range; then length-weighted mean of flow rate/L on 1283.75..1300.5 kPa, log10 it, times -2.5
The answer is 0.29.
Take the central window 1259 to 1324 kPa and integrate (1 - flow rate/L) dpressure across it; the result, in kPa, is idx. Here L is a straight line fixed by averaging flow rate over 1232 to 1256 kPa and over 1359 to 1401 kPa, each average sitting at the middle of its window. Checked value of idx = 7.2 kPa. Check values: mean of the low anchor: 6.29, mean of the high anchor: 7.2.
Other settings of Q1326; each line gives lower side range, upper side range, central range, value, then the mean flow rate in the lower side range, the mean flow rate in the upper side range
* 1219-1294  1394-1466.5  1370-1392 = 3.14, 6.11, 8.78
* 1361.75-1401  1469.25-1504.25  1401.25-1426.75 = -3.33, 7.21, 8.36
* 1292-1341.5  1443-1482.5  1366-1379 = 0.97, 6.1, 8.94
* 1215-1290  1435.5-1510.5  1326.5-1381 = 2.40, 6.18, 8.61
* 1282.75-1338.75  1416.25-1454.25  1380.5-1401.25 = 0.28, 5.87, 8.77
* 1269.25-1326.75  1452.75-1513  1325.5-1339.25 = -0.52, 5.78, 8.6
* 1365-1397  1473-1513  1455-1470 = -2.96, 7.04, 8.25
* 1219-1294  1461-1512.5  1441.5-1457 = -1.18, 6.11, 8.49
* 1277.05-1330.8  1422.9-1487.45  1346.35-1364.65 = -1.87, 5.75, 8.83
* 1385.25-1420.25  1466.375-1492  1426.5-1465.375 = -2.69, 8.22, 8.49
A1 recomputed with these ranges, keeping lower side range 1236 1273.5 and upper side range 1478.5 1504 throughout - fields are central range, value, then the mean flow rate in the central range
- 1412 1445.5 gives -4.9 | 8.9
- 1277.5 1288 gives 2.1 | 5.28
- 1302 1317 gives 1.9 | 5.97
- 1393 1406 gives -1.0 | 8.14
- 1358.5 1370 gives 0.6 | 6.91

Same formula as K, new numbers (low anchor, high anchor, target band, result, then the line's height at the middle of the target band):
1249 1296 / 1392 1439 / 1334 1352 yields 0.4 kPa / 7.25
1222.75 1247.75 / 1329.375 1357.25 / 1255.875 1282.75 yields 0.9 kPa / 6.56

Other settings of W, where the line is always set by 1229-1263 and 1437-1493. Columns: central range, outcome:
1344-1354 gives -0.033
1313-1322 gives 0.126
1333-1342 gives 0.102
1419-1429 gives -0.068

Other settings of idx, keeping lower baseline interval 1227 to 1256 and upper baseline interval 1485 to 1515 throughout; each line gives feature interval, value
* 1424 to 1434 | -1.5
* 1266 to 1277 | 0.1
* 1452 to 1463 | -2.1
